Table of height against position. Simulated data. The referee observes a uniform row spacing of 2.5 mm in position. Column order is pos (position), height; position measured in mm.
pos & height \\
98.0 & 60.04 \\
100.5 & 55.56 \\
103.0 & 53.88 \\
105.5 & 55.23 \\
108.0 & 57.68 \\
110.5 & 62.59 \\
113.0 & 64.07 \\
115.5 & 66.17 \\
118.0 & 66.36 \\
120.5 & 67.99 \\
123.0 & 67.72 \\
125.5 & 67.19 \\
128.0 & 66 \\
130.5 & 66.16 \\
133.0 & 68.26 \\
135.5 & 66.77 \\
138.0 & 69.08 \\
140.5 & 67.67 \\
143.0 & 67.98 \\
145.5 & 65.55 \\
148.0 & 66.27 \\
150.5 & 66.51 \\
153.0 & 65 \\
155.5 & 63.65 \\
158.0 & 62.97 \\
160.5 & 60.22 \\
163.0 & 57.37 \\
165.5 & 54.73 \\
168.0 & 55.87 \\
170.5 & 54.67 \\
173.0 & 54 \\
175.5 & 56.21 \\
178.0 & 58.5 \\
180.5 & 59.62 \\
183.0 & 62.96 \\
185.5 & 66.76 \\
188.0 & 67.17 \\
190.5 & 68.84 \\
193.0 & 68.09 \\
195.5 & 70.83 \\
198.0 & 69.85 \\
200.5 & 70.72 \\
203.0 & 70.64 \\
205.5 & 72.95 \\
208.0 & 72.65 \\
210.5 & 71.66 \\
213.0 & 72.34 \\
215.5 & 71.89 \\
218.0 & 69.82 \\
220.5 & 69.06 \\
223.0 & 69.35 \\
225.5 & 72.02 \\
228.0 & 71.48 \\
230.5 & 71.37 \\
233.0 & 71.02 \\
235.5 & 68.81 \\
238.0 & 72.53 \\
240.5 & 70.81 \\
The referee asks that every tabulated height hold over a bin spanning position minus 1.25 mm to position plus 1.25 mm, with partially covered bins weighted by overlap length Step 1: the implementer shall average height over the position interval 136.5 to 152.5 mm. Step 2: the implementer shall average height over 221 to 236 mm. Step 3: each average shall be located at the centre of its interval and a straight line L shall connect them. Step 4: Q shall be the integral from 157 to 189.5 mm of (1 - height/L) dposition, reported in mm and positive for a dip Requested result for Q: 4.3 mm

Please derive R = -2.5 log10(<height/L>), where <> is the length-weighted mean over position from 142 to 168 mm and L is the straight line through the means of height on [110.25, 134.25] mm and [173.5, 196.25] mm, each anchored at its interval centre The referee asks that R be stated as 0.04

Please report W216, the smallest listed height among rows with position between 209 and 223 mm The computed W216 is 69.06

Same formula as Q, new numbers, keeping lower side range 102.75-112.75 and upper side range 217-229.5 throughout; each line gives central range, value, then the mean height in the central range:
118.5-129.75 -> -1.3 mm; 67.1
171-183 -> 1.5 mm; 57.5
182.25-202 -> -0.3 mm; 68.3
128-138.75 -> -1.1 mm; 67.3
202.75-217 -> -0.6 mm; 72.1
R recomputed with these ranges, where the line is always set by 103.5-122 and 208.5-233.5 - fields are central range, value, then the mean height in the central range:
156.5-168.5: 0.139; 58.5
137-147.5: -0.042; 67.4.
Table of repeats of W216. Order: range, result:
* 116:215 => 54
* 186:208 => 67.17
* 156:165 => 57.37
